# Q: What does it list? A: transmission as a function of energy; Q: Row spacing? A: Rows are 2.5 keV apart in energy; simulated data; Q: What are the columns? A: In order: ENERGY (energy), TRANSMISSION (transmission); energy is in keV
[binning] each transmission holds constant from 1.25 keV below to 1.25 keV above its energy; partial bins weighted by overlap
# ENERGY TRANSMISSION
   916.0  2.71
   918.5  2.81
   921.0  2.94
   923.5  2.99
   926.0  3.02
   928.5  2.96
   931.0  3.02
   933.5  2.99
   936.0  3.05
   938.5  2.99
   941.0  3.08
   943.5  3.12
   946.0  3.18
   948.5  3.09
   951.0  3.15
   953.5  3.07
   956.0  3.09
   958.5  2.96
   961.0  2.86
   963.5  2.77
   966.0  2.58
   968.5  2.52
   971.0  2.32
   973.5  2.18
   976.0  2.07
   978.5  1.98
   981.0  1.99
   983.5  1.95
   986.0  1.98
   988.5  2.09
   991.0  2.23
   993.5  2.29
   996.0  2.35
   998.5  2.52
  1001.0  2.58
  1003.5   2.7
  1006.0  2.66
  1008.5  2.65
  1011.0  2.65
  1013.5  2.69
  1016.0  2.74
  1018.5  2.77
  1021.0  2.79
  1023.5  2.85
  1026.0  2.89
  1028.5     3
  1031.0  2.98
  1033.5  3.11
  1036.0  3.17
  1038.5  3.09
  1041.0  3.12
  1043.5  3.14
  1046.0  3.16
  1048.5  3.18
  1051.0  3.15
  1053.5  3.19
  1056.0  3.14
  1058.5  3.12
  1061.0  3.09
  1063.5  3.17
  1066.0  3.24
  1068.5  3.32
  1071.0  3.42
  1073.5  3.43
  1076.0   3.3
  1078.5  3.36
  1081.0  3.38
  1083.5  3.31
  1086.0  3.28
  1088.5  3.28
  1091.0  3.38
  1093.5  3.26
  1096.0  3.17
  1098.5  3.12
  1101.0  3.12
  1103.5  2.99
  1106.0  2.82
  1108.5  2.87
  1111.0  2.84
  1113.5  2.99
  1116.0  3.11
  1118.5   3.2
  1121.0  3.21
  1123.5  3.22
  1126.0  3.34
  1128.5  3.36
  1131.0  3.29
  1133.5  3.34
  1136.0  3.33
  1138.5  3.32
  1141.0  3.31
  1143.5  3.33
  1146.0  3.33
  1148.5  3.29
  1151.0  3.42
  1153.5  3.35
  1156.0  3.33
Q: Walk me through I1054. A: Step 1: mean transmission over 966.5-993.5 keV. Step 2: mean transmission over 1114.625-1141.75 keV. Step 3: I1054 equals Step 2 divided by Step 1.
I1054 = 1.52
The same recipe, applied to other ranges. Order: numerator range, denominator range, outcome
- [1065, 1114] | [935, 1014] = 1.23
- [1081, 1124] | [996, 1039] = 1.12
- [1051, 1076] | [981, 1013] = 1.36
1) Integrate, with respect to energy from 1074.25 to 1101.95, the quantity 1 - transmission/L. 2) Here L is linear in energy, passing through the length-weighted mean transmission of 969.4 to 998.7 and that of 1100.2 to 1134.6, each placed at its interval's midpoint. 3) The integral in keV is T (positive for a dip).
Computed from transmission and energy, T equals -3.5 keV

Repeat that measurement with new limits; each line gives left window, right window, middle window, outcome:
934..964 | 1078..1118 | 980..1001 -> 5.93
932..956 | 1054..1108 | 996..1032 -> 4.78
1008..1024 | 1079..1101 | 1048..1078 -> -1.58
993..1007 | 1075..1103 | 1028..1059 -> -2.55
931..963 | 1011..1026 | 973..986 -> 4.00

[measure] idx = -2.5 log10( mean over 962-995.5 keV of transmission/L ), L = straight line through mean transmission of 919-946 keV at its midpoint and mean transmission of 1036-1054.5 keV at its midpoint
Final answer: 0.345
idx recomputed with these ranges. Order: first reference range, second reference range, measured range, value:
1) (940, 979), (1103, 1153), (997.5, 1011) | 0.10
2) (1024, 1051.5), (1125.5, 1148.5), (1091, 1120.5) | 0.06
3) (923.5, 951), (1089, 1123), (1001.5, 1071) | 0.03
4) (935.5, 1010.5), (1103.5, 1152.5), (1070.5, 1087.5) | -0.12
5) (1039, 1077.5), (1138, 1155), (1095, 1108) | 0.08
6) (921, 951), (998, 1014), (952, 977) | 0.09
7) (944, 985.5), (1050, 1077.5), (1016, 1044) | 0.02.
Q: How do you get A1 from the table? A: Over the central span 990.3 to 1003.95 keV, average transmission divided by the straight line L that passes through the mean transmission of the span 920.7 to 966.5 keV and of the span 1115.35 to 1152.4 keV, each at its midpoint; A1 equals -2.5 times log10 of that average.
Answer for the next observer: 0.26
